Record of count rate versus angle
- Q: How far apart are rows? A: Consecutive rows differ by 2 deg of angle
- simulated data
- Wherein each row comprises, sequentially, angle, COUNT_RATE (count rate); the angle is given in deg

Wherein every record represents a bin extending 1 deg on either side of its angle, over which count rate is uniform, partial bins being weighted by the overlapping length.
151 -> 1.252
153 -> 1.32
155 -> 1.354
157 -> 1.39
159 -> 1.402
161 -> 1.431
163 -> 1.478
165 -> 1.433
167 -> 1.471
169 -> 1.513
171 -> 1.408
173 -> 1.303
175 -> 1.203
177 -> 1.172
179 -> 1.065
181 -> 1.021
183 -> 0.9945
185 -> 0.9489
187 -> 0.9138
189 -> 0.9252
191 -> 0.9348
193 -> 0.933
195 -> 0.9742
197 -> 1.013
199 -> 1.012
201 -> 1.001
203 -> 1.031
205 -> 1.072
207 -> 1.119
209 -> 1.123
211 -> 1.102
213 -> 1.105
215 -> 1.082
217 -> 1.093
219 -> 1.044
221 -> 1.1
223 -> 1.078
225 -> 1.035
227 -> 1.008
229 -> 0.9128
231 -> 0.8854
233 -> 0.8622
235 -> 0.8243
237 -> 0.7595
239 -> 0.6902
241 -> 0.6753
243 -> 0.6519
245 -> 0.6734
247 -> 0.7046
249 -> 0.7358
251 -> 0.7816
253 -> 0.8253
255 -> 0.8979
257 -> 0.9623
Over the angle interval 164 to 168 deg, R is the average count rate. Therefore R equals 1.45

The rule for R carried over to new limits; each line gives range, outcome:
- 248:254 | 0.781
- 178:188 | 0.989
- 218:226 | 1.06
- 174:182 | 1.12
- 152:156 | 1.34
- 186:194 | 0.927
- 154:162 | 1.39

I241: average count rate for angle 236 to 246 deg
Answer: 0.69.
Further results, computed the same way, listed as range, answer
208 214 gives 1.11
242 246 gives 0.663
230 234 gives 0.874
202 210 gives 1.09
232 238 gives 0.815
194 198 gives 0.994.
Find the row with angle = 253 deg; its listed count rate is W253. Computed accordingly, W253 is 0.8253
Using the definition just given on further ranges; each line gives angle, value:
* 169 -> 1.513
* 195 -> 0.9742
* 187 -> 0.9138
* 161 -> 1.431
